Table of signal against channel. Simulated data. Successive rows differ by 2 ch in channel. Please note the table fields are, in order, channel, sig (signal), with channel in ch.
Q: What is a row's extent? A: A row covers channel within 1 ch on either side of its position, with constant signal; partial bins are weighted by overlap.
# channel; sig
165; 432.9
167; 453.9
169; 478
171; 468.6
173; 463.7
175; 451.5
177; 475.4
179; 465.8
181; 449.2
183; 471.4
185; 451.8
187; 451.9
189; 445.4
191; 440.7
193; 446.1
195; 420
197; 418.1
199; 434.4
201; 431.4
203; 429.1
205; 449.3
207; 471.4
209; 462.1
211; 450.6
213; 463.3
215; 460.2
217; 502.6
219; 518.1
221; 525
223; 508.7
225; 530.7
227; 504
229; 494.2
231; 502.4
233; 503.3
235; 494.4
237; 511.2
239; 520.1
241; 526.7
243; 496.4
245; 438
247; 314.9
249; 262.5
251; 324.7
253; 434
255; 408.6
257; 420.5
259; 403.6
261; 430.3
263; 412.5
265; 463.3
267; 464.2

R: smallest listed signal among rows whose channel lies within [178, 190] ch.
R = 445.4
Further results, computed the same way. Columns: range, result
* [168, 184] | 449.2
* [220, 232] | 494.2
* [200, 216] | 429.1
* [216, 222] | 502.6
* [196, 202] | 418.1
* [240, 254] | 262.5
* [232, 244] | 494.4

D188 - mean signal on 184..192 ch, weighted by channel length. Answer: 447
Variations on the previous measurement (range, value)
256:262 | 418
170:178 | 465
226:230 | 499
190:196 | 436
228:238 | 501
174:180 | 464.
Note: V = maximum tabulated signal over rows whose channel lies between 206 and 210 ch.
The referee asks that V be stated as 471.4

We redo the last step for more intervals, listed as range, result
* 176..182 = 475.4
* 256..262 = 430.3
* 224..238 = 530.7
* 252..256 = 434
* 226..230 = 504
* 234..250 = 526.7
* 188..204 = 446.1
